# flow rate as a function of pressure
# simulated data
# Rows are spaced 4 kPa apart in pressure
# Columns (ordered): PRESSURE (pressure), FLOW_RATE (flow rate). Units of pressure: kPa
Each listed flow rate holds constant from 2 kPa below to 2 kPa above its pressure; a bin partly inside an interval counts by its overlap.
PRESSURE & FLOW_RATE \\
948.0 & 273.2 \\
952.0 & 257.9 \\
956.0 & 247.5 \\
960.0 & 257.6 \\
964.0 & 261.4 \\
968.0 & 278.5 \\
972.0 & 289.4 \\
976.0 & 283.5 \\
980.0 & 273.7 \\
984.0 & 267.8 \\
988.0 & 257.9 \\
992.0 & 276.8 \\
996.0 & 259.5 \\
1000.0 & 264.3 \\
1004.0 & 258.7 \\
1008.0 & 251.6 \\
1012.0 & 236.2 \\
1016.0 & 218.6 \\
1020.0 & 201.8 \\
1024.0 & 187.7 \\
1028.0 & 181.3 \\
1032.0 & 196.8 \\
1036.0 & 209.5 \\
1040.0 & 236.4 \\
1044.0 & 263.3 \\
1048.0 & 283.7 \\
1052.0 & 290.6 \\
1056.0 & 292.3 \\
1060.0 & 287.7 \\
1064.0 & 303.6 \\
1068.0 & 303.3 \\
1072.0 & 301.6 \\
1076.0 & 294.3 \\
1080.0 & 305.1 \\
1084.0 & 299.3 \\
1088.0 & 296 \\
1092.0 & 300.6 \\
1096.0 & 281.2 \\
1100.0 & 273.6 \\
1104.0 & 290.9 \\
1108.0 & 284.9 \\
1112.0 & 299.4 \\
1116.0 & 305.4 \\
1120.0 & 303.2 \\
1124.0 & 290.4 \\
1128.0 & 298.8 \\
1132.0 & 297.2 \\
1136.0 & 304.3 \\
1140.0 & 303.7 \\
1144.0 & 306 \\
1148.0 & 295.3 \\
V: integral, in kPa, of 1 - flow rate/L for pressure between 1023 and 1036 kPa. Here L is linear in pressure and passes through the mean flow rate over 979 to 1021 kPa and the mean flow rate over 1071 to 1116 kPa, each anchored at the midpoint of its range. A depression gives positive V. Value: 3.60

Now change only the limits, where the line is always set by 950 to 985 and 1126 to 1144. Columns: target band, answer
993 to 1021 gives 3.2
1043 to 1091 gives -1.0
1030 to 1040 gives 2.6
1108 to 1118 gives -0.1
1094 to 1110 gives 0.7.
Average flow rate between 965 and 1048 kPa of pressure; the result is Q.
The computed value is 246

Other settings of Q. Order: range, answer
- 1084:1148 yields 296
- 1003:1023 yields 230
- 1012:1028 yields 204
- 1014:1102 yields 264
